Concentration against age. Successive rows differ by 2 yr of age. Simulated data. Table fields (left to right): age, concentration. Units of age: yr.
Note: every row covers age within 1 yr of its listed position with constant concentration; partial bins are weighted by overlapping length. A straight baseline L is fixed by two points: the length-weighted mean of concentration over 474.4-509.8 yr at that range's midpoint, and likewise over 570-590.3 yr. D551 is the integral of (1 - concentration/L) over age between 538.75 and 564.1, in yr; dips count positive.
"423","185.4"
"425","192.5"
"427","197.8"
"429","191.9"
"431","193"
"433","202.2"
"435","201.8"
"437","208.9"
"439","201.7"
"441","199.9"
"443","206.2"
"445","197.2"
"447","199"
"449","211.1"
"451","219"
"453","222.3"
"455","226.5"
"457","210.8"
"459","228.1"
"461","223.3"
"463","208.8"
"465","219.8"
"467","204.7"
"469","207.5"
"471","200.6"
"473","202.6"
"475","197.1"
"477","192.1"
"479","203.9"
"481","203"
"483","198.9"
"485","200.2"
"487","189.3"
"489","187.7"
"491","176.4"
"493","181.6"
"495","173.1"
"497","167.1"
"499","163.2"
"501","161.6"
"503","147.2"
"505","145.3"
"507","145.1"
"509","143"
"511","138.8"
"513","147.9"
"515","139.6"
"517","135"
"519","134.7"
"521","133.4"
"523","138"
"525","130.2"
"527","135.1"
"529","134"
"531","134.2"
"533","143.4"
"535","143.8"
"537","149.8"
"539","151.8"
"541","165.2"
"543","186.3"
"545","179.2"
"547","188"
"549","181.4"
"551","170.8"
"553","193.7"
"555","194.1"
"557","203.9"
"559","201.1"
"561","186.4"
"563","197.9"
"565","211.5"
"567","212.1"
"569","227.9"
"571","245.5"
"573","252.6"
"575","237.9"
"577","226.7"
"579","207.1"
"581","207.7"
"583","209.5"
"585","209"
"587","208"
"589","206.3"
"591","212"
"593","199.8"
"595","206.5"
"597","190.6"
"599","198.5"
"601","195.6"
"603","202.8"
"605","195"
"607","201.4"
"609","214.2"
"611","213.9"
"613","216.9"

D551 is 2.6 yr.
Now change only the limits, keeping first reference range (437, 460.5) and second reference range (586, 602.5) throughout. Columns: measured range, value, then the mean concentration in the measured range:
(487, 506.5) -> 3.8 yr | 168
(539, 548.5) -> 1.3 yr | 177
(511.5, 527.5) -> 5.4 yr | 137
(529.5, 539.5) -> 3.0 yr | 144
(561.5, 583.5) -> -1.9 yr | 221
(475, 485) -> 0.5 yr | 199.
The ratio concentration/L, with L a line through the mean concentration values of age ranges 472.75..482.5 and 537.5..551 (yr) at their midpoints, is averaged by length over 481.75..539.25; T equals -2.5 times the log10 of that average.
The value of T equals 0.21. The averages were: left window 199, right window 174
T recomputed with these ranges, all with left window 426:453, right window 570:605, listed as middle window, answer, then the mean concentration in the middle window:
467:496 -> 0.06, 194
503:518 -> 0.41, 142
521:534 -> 0.47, 136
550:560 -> 0.09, 193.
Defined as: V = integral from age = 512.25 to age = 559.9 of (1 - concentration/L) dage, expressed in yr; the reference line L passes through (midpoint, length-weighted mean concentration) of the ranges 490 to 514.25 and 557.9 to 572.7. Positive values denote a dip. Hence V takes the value 7.5 yr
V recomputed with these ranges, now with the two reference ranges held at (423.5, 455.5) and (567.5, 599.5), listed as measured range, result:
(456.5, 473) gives -0.52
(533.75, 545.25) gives 2.76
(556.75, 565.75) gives 0.60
